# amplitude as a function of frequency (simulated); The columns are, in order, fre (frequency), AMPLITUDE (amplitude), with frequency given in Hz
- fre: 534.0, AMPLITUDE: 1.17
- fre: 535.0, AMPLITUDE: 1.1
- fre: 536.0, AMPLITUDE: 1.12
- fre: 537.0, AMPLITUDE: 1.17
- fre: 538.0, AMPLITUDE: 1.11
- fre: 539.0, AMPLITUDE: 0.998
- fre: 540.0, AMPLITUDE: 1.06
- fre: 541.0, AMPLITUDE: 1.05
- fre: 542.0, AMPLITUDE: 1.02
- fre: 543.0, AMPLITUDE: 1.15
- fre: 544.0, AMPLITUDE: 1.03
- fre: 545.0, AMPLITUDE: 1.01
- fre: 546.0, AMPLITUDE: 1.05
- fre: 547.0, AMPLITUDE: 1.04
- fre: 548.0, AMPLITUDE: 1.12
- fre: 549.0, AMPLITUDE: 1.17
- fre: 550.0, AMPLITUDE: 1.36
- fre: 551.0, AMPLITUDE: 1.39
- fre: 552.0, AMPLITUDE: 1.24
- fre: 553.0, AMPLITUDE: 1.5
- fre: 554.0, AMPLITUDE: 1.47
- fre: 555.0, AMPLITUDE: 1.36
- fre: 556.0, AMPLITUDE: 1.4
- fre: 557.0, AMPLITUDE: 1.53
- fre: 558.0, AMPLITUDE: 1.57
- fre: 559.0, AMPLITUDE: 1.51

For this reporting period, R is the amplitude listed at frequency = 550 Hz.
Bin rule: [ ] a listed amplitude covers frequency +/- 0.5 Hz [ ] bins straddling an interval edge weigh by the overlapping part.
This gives 1.36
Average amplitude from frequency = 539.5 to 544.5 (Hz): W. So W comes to 1.06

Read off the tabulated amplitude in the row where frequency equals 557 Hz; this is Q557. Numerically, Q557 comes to 1.53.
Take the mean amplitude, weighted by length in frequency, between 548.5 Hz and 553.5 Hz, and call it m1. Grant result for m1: 1.33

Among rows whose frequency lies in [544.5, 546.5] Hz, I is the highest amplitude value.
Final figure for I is 1.05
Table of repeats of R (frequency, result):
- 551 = 1.39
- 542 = 1.02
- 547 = 1.04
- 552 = 1.24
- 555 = 1.36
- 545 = 1.01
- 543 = 1.15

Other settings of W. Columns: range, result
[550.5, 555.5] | 1.39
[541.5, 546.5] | 1.05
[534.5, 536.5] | 1.11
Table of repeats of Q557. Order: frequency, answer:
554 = 1.47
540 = 1.06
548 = 1.12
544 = 1.03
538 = 1.11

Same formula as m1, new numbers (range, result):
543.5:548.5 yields 1.05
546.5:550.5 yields 1.17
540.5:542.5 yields 1.04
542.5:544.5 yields 1.09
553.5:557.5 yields 1.44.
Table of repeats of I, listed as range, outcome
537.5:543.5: 1.15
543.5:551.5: 1.39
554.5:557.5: 1.53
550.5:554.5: 1.5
